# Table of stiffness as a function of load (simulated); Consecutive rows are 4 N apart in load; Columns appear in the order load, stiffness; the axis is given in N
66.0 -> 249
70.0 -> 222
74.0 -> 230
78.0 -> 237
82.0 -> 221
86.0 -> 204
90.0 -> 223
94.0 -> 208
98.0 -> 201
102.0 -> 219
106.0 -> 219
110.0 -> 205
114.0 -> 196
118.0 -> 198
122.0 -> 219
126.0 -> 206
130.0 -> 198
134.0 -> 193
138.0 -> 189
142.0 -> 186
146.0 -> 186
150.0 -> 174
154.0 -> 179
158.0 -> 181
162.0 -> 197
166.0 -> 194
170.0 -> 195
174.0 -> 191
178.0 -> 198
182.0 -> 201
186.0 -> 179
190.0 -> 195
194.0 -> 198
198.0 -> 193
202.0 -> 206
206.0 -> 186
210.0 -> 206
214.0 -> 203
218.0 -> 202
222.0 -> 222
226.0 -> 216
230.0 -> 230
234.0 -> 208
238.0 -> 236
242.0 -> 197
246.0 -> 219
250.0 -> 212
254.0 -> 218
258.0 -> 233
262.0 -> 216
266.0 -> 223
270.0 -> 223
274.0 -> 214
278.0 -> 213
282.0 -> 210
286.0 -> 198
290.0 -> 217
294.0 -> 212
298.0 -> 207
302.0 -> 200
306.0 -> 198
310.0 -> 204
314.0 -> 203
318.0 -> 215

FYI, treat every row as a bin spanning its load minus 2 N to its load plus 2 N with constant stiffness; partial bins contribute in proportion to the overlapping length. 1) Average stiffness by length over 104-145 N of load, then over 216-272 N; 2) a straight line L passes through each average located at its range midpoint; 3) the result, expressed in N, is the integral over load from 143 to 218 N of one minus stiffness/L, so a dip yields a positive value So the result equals 5.88 N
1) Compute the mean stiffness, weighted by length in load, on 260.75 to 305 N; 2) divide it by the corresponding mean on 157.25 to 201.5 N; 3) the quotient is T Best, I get 1.1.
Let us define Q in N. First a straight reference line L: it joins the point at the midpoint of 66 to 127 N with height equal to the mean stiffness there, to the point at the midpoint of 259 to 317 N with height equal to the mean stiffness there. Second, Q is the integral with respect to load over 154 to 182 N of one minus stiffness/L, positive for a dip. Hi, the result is 2.8 N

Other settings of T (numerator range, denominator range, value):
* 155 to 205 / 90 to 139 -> 0.94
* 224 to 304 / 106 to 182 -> 1.11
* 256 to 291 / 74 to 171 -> 1.07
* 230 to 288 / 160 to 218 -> 1.10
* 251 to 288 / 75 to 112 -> 1.00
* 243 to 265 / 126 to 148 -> 1.14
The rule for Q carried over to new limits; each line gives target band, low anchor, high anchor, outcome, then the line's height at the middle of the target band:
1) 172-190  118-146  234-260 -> 1.2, 206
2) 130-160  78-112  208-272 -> 4.2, 215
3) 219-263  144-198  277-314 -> -4.3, 199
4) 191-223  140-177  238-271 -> 0.3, 203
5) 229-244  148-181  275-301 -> -1.2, 201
